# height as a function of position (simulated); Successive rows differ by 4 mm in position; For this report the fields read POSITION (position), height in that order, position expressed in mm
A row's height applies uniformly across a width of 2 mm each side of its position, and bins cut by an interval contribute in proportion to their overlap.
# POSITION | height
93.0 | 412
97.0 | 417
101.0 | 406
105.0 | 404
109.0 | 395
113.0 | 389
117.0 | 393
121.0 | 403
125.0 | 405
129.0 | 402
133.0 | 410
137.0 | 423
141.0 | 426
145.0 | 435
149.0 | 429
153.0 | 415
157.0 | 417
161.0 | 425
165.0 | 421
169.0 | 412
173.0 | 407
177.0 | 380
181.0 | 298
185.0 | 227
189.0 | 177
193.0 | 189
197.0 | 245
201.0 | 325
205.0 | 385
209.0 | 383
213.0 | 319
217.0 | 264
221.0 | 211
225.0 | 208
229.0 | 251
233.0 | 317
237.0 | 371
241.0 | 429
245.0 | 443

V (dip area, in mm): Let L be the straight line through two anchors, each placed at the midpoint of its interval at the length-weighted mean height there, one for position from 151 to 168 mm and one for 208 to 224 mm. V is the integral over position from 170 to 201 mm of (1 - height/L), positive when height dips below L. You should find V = 6.7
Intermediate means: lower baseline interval 419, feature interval 282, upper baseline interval 283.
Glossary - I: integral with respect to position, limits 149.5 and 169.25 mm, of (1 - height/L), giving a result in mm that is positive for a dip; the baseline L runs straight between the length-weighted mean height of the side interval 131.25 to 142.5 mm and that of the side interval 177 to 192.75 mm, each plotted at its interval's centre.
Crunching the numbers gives -4.78 mm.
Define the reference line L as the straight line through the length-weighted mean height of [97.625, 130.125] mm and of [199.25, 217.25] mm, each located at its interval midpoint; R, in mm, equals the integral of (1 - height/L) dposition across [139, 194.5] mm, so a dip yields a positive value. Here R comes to 1.0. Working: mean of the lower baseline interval 400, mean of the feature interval 363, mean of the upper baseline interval 342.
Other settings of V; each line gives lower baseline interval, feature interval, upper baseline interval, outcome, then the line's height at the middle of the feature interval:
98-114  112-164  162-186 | -4.1 mm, 384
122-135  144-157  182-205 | -2.7 mm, 352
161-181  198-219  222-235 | -1.8 mm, 304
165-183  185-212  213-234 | 2.6 mm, 317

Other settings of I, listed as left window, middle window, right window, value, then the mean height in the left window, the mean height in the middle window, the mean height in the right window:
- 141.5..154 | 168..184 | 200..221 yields 0.8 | 427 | 363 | 324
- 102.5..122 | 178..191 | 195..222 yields 3.4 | 397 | 245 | 308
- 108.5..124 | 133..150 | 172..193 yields -3.6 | 396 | 426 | 282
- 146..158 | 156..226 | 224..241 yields 10.0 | 422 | 316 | 308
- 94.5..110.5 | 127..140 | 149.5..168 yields 0.0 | 406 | 413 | 420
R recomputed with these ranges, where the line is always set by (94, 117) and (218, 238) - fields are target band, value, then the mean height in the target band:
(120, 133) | -0.89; 404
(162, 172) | -2.48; 416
